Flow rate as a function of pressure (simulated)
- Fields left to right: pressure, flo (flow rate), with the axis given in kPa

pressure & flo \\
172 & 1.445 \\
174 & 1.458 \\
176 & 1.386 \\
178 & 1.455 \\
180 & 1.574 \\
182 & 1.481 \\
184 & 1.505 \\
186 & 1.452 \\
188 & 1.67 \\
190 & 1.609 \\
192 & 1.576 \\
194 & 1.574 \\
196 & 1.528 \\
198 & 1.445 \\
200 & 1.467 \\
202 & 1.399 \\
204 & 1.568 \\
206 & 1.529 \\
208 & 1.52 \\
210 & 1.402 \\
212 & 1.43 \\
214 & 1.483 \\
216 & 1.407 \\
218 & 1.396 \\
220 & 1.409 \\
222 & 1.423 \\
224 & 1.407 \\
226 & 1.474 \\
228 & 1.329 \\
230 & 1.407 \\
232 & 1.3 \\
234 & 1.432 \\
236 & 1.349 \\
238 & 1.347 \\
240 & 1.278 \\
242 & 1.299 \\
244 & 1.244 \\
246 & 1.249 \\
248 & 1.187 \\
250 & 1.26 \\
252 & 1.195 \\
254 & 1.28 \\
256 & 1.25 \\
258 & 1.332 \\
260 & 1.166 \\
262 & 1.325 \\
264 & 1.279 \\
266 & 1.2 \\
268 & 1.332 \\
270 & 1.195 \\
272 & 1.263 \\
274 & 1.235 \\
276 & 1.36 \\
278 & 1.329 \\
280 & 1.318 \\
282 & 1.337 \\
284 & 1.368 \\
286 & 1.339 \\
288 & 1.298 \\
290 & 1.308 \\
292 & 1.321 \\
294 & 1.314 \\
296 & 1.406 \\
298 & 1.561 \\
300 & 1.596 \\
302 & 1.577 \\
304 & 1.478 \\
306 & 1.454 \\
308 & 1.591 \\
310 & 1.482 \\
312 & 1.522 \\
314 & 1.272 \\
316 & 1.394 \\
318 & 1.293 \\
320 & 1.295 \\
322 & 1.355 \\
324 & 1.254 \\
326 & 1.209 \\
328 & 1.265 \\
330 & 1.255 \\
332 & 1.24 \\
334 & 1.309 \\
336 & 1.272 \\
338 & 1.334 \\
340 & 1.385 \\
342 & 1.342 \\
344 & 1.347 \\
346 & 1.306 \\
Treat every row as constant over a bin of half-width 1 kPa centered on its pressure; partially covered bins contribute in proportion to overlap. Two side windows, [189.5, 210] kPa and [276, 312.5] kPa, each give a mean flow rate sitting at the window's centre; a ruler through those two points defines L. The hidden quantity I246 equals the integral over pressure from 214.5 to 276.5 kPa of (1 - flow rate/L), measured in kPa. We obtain 6.65 kPa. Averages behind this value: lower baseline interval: 1.51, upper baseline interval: 1.42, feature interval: 1.31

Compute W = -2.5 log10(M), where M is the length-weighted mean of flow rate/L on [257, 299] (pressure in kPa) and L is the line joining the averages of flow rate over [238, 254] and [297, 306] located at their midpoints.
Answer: 0.08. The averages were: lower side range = 1.25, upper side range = 1.54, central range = 1.31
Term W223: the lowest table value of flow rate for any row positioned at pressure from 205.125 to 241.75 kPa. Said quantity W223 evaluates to 1.278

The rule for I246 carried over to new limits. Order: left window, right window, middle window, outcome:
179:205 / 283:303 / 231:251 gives 2.4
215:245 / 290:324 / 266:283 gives 1.3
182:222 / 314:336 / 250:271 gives 2.1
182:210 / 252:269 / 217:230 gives 0.0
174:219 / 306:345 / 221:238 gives 0.8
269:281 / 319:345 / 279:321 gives -3.8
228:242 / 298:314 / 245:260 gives 1.5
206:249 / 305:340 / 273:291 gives 0.5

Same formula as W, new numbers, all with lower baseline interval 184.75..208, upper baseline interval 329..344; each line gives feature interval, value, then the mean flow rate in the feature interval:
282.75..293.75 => 0.05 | 1.33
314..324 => 0.01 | 1.32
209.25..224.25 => 0.06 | 1.42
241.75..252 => 0.17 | 1.24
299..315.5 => -0.11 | 1.49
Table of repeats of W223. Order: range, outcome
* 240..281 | 1.166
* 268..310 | 1.195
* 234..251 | 1.187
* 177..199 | 1.445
